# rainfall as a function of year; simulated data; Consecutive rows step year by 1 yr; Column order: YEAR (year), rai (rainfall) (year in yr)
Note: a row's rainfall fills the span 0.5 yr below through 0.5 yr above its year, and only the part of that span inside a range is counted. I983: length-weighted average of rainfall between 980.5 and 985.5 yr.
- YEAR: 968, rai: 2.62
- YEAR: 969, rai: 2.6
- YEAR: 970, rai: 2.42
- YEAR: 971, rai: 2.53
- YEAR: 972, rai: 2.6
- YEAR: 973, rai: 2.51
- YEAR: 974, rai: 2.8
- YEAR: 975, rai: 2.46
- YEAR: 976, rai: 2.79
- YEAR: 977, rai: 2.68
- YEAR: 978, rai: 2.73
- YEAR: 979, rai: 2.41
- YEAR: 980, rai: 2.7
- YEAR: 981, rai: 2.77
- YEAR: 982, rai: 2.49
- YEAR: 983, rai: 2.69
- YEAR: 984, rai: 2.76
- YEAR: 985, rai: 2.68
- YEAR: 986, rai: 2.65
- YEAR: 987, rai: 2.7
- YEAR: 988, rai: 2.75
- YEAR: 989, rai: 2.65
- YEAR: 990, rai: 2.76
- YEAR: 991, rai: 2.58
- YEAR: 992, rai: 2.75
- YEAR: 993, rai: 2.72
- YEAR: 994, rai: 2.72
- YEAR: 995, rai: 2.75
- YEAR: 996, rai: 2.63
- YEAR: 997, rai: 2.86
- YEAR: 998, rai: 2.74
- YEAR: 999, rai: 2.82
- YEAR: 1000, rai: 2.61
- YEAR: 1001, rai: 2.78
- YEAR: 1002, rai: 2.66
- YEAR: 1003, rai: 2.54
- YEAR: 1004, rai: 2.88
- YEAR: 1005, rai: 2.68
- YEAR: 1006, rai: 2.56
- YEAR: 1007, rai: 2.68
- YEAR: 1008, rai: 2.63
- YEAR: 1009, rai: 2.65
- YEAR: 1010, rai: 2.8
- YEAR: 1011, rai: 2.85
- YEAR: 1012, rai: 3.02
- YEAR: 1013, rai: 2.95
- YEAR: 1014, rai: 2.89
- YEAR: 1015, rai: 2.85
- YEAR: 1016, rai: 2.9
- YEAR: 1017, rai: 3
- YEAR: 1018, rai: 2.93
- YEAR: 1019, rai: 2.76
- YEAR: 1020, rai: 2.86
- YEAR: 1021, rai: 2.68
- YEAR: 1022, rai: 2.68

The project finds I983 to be 2.68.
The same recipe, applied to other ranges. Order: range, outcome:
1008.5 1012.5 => 2.83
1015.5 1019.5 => 2.9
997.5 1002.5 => 2.72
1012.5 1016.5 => 2.9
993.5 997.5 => 2.74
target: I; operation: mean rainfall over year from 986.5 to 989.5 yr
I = 2.7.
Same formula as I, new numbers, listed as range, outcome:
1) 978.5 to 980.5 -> 2.56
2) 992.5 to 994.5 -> 2.72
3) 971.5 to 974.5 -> 2.64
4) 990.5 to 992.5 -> 2.67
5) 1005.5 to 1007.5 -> 2.62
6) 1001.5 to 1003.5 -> 2.6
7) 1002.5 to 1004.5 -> 2.71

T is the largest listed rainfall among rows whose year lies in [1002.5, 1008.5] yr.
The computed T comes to 2.88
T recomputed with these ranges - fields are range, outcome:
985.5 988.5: 2.75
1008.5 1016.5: 3.02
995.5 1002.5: 2.86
